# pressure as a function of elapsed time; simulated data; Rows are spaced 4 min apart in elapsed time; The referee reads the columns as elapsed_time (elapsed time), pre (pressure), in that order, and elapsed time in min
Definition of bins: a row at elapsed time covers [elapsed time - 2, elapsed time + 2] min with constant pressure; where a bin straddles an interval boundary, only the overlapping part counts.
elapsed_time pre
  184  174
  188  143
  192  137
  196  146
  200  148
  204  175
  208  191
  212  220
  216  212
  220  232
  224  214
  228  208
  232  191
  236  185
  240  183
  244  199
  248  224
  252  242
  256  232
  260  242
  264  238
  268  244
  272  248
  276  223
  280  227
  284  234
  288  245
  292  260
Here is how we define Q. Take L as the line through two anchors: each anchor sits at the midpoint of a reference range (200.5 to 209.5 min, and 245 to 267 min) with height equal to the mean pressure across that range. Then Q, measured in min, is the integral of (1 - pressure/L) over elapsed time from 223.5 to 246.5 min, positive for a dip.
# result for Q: 1.5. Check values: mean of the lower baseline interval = 177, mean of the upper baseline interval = 234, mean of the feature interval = 196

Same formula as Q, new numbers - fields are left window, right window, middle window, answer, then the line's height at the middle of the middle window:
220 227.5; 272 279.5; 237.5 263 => 0.45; 224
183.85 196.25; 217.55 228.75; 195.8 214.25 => 0.09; 180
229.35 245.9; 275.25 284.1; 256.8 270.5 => -1.77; 213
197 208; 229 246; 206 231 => -4.96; 177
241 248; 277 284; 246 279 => -3.11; 216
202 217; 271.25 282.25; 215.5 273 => -1.01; 215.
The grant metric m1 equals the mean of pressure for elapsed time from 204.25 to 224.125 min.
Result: 210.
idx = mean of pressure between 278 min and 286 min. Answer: 230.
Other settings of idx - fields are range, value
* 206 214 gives 206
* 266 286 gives 235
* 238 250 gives 202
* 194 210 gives 165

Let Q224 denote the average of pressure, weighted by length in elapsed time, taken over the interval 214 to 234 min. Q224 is 211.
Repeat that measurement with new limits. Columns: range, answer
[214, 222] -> 222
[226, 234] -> 200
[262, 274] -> 243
